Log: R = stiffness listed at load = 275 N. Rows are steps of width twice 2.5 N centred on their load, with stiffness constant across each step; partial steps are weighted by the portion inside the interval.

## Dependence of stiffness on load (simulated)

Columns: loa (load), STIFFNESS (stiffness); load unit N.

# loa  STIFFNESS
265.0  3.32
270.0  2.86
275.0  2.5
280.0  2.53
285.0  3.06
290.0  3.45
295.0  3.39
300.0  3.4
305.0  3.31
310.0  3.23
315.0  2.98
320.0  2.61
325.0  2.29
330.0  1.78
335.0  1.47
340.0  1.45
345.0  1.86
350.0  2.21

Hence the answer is 2.5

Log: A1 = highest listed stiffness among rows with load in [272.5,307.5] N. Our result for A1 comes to 3.45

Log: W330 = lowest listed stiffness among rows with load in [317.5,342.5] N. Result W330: 1.45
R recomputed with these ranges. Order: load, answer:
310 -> 3.23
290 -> 3.45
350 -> 2.21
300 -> 3.4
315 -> 2.98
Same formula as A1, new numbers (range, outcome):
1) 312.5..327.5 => 2.98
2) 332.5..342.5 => 1.47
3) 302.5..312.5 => 3.31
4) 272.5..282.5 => 2.53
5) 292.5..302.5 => 3.4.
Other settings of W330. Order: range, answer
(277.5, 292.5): 2.53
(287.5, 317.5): 2.98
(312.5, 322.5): 2.61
